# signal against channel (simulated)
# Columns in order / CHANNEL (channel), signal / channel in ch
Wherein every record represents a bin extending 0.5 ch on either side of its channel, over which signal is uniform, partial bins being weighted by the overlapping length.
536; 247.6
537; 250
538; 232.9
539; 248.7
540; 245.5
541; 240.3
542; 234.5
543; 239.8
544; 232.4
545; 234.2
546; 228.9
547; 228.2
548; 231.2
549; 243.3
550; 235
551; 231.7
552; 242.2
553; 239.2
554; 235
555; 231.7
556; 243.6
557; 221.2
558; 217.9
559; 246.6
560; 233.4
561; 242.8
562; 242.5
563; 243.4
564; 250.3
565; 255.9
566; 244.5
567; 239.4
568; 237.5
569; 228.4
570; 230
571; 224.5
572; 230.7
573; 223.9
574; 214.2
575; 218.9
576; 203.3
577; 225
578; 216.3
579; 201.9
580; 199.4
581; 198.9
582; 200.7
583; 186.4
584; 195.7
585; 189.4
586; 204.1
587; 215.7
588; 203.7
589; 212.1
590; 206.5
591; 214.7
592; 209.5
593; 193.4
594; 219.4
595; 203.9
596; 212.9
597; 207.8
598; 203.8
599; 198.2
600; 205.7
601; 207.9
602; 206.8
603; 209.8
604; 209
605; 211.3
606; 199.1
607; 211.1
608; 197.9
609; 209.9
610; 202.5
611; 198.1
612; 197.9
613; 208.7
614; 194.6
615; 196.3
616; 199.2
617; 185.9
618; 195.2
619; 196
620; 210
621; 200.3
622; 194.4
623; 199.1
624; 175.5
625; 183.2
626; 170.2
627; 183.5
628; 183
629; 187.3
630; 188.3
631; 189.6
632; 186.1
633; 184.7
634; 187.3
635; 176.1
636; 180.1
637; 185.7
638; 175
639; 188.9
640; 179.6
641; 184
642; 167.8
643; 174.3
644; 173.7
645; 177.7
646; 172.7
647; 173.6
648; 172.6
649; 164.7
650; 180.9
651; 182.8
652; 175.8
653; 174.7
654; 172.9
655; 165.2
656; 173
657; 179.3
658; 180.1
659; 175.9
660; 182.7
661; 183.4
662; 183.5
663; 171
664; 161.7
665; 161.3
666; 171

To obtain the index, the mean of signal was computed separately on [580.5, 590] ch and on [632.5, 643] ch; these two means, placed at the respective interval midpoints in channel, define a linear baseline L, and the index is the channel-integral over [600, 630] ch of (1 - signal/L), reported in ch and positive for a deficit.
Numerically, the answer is -1.2 ch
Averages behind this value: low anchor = 201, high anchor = 181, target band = 197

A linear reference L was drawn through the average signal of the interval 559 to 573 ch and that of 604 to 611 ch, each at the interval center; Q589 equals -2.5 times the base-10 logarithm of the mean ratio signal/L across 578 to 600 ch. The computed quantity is 0.081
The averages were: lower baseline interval 238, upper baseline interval 205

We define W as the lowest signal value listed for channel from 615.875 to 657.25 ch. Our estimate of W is 164.7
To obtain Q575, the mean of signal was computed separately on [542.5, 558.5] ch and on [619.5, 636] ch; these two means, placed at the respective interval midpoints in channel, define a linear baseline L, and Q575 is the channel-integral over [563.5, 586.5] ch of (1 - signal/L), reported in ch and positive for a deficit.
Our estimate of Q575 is 0.1 ch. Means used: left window 233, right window 187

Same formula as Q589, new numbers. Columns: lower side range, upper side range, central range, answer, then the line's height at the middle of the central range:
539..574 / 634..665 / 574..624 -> 0.03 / 209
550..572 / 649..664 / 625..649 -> 0.05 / 189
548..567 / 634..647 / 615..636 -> 0.00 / 189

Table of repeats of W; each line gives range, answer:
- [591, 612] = 193.4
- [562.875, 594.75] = 186.4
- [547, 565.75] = 217.9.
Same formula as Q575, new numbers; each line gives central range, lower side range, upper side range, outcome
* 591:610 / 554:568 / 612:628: 0.12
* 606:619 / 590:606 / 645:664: -0.03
